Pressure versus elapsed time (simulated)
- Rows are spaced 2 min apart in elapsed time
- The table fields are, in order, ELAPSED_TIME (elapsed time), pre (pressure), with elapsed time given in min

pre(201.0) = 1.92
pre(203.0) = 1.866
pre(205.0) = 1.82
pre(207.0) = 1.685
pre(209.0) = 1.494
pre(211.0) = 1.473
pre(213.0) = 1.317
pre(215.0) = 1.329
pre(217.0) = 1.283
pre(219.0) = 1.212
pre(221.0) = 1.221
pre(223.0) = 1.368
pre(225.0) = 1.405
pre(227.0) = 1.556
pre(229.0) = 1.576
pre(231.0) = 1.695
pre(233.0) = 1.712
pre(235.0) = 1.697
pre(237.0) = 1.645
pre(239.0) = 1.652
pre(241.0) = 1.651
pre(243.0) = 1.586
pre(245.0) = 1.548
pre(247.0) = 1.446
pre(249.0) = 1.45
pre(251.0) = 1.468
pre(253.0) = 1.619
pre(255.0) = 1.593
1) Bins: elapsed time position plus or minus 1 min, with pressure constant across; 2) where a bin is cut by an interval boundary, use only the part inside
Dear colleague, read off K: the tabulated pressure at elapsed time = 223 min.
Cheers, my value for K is 1.368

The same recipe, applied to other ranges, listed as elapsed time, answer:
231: 1.695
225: 1.405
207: 1.685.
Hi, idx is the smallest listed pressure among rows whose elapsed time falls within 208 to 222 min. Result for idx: 1.212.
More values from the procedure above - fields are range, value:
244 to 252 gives 1.446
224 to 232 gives 1.405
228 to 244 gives 1.576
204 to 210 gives 1.494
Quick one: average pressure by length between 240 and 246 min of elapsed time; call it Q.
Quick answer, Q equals 1.59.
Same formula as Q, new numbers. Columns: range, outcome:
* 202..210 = 1.72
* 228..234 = 1.66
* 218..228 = 1.35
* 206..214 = 1.49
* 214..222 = 1.26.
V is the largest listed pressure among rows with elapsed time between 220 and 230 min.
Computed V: 1.576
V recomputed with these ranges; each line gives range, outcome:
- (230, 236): 1.712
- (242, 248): 1.586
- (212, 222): 1.329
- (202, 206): 1.866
